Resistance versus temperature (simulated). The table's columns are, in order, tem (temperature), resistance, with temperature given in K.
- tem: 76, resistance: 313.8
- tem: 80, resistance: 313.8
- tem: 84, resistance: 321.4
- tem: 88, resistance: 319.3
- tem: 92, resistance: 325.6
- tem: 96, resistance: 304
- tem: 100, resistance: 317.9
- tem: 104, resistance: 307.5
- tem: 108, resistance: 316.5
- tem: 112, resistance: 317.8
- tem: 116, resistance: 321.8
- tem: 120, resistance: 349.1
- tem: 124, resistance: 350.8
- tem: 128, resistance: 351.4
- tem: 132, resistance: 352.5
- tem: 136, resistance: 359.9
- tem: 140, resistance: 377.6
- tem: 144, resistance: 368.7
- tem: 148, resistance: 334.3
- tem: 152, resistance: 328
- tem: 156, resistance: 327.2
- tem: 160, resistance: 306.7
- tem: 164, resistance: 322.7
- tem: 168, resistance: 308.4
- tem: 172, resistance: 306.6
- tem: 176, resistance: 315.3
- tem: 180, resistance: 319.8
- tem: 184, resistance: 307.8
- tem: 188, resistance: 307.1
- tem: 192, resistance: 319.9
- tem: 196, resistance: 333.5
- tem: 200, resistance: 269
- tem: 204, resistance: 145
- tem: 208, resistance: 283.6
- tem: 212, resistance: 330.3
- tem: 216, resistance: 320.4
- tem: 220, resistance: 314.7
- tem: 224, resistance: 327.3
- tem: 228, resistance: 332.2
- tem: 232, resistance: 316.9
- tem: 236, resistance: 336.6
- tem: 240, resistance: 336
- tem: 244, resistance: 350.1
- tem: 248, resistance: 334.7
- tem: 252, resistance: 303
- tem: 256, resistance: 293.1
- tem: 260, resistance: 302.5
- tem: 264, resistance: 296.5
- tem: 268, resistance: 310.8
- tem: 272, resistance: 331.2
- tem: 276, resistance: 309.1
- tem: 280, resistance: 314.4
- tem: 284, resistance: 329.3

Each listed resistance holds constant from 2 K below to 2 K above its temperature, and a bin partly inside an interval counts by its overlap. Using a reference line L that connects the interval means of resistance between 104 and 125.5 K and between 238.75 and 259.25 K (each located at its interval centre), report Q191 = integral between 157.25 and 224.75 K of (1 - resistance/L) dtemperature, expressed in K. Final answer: 4.7 K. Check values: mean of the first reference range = 329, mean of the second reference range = 322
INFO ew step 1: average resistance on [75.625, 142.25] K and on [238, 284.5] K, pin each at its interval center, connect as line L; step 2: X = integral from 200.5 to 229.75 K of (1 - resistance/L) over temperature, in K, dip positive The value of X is 2.7 K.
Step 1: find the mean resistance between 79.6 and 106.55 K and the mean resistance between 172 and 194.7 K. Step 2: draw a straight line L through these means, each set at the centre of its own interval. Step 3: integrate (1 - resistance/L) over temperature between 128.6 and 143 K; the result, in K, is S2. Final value -2.2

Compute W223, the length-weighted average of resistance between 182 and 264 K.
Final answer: 308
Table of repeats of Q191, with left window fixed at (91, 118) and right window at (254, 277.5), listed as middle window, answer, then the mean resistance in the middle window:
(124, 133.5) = -1.1 K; 352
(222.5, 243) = -1.5 K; 331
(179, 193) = -0.1 K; 313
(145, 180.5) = -0.9 K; 320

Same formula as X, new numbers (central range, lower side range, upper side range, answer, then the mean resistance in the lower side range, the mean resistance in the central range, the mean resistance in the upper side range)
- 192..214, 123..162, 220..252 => 3.9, 346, 277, 330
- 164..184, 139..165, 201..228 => 0.4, 337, 313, 290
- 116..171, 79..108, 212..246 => -3.3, 316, 340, 329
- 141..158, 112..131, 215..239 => -0.2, 341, 342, 325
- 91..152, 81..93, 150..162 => -3.1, 321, 337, 321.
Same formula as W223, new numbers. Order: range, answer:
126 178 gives 335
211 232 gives 324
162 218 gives 299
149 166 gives 322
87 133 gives 328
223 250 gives 334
